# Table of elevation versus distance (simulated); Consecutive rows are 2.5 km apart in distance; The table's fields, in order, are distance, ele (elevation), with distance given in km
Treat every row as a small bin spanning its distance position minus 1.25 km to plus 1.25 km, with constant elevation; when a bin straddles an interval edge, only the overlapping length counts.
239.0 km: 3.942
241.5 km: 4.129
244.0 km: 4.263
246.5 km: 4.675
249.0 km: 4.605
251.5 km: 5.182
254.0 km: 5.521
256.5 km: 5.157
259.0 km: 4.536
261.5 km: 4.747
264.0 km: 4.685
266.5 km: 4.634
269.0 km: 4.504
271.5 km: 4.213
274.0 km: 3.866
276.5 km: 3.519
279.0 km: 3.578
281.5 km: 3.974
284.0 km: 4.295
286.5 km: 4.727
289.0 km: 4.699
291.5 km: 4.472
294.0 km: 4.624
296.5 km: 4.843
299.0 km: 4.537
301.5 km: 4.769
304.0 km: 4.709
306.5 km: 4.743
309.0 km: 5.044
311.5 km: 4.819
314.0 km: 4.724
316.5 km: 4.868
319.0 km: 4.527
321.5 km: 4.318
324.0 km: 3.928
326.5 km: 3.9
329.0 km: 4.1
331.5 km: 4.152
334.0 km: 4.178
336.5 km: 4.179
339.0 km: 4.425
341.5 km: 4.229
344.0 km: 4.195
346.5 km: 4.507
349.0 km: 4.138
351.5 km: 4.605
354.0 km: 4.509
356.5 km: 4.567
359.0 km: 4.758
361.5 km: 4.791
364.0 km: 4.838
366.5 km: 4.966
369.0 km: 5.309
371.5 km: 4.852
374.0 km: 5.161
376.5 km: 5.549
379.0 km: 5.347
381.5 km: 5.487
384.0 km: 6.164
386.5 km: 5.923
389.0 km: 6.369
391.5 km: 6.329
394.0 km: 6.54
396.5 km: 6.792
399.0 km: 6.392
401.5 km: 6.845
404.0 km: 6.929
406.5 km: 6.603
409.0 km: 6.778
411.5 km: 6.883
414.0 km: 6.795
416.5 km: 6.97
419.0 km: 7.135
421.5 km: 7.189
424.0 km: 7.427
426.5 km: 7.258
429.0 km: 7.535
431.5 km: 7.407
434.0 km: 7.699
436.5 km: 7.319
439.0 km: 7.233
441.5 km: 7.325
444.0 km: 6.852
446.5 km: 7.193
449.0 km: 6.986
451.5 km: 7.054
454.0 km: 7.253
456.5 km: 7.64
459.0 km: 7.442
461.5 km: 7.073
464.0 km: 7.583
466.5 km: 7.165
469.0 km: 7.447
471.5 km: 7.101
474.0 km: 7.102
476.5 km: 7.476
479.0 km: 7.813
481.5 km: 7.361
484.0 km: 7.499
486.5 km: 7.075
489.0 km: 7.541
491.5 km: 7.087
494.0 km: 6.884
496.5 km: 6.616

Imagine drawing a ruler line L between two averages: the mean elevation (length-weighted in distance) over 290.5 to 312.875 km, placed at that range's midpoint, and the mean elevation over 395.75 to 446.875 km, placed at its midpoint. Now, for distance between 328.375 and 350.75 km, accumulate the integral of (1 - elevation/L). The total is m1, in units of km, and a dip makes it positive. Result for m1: 5.0 km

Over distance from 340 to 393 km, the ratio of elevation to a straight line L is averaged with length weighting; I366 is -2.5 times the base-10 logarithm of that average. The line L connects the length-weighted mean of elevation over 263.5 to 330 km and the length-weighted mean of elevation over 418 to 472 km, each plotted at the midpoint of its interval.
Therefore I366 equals 0.143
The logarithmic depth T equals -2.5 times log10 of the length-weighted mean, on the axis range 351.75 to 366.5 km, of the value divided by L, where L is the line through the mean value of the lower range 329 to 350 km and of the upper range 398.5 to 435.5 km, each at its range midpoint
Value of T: 0.06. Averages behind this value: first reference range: 4.24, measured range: 4.71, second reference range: 7.07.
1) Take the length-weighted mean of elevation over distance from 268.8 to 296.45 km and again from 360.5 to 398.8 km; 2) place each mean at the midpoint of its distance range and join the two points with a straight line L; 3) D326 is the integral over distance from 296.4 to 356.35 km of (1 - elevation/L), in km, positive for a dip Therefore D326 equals 5.0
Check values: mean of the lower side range 4.24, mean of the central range 4.45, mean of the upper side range 5.65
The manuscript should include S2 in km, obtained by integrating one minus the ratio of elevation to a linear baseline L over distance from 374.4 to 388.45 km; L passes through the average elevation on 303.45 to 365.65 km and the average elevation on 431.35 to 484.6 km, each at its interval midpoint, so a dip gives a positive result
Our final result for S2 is -0.4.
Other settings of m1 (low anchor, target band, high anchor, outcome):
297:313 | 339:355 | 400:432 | 3.6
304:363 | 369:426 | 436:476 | -4.3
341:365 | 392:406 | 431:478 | -2.2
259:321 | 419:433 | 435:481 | -1.2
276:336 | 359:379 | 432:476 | 2.0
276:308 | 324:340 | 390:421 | 3.4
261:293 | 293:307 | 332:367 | -1.1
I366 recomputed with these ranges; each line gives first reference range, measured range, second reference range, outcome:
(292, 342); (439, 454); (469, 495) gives -0.06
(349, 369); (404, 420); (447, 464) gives -0.12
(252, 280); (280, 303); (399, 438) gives 0.09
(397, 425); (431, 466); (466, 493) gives -0.02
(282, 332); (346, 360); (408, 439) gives 0.23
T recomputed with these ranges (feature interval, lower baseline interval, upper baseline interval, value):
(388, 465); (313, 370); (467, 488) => -0.13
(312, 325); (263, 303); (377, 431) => 0.12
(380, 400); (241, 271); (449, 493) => 0.02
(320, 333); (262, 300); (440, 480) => 0.24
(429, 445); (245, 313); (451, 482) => -0.06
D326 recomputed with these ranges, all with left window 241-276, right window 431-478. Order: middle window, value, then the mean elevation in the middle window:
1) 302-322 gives 2.25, 4.74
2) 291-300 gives 0.84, 4.63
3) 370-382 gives 1.83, 5.27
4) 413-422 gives -0.31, 7.01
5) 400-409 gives -0.24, 6.78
